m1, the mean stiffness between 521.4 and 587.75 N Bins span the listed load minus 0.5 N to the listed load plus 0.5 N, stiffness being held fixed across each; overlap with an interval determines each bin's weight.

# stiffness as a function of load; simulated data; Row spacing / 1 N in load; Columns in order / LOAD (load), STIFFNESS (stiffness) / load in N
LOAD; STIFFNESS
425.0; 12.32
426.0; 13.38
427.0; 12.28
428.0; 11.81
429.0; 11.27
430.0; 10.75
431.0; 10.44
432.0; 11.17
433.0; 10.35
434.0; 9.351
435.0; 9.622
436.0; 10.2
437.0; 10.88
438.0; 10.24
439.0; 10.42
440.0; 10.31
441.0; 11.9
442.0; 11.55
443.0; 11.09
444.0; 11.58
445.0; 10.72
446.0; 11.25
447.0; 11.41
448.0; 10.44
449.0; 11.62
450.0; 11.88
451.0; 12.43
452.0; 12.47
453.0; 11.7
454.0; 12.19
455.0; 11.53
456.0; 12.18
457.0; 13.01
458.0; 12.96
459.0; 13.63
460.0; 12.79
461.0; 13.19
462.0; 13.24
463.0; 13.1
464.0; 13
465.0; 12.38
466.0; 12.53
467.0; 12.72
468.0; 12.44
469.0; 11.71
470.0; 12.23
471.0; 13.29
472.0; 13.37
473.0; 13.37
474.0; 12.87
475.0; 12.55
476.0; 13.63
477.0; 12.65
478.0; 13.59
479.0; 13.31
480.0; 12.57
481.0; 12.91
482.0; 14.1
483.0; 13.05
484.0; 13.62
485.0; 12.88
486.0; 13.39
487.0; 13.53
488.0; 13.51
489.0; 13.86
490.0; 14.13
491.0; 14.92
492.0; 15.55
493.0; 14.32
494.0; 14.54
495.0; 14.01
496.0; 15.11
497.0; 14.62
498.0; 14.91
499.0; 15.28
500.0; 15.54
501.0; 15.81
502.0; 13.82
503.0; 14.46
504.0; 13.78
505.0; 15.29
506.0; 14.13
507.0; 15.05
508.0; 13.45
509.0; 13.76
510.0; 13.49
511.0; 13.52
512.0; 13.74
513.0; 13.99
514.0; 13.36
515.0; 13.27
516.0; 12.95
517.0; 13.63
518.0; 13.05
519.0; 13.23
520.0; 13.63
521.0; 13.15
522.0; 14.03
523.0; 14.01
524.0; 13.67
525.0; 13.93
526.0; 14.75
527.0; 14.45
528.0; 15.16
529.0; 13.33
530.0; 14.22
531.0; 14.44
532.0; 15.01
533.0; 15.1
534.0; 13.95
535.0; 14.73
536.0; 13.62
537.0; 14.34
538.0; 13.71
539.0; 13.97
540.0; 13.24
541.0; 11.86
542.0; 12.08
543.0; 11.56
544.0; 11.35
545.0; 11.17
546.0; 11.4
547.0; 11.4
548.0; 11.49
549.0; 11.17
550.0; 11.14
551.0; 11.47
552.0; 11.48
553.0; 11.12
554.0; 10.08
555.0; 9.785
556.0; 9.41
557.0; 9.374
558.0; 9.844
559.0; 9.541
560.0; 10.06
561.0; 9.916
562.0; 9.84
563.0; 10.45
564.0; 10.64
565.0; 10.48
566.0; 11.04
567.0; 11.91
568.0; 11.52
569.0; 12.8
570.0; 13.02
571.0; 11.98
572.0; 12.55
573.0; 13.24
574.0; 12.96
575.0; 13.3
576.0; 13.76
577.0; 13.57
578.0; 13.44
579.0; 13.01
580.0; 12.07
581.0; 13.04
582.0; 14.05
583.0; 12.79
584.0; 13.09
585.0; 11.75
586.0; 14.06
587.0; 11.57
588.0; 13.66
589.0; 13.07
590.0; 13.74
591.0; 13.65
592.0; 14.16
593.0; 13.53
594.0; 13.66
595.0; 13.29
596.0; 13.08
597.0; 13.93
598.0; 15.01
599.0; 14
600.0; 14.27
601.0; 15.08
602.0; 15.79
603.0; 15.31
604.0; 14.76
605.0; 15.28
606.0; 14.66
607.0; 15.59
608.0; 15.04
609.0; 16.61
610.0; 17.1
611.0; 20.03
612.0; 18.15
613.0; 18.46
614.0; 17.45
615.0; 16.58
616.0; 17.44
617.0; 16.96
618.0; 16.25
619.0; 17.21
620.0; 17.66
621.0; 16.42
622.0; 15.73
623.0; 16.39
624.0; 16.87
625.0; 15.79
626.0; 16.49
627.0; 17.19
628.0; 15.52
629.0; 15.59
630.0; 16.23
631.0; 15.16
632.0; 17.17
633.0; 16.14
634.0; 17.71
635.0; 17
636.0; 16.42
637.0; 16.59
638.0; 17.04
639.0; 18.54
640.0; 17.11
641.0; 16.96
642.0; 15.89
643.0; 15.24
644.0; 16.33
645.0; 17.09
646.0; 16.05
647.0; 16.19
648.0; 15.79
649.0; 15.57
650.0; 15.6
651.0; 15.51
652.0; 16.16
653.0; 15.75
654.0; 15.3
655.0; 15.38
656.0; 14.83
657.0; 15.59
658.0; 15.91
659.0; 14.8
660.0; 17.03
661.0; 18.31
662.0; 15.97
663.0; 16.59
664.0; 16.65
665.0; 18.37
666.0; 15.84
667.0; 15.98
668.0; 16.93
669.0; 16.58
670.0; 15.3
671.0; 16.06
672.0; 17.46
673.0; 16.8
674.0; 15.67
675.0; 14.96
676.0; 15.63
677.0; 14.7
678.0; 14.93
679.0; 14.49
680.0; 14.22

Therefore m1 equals 12.4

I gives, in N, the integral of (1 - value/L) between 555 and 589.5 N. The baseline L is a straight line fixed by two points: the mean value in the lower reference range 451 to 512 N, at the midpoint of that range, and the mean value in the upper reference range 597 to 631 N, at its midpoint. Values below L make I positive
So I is 7.7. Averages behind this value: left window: 13.5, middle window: 11.9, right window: 16.2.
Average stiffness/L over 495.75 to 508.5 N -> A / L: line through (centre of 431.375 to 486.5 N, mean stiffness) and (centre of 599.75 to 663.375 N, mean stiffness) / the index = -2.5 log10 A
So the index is -0.12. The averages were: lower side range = 12.2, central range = 14.7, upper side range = 16.3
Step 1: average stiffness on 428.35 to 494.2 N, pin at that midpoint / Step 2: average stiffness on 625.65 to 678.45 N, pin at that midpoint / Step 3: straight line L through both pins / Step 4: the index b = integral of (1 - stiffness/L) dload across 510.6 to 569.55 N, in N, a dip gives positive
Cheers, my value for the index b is 6.3 N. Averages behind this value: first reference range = 12.3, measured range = 12.4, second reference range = 16.2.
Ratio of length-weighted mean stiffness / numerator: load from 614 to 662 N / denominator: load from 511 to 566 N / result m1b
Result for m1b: 1.3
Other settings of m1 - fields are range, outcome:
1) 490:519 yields 14.2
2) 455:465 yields 12.9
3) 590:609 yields 14.5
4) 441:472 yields 12.2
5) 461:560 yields 13.2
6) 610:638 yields 16.8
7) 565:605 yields 13.3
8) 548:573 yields 10.9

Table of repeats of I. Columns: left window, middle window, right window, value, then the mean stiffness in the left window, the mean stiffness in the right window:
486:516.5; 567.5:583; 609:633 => 2.84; 14.2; 16.8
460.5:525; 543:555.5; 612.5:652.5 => 3.13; 13.7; 16.5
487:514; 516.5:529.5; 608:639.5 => 0.86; 14.4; 16.9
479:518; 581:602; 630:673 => 2.48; 14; 16.3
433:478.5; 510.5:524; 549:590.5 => -1.81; 12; 11.8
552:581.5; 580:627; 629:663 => -4.90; 11.5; 16.2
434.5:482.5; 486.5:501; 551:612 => -2.56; 12.2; 13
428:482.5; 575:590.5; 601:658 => 2.11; 12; 16.4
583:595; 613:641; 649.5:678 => -3.95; 13.2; 16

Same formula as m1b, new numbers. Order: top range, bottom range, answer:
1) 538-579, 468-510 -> 0.83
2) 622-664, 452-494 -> 1.24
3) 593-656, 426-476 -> 1.36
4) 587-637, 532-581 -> 1.32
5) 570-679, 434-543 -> 1.17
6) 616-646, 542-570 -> 1.53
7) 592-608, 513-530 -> 1.05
